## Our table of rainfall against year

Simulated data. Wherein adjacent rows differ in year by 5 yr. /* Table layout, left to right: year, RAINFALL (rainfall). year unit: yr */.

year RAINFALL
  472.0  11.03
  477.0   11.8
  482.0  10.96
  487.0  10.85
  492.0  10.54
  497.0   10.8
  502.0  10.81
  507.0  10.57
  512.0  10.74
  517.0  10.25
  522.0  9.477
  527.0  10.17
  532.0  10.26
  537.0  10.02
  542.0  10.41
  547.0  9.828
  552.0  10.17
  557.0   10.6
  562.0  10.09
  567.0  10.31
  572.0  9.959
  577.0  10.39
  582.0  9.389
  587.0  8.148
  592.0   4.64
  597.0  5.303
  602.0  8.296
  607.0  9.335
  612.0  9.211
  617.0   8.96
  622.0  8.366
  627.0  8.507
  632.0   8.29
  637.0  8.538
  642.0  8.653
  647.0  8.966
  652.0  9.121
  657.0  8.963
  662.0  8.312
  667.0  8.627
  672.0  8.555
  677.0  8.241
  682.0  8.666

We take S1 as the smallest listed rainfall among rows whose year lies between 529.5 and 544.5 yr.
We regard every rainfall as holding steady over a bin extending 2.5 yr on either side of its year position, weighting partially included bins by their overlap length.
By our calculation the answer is 10.02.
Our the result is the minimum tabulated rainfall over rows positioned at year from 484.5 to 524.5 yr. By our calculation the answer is 9.477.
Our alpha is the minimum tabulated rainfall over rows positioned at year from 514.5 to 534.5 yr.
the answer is 9.477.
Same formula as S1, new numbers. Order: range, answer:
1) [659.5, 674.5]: 8.312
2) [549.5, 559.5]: 10.17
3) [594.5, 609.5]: 5.303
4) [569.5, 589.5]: 8.148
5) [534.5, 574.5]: 9.828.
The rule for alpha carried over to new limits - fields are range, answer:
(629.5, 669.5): 8.29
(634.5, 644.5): 8.538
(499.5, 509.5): 10.57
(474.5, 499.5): 10.54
